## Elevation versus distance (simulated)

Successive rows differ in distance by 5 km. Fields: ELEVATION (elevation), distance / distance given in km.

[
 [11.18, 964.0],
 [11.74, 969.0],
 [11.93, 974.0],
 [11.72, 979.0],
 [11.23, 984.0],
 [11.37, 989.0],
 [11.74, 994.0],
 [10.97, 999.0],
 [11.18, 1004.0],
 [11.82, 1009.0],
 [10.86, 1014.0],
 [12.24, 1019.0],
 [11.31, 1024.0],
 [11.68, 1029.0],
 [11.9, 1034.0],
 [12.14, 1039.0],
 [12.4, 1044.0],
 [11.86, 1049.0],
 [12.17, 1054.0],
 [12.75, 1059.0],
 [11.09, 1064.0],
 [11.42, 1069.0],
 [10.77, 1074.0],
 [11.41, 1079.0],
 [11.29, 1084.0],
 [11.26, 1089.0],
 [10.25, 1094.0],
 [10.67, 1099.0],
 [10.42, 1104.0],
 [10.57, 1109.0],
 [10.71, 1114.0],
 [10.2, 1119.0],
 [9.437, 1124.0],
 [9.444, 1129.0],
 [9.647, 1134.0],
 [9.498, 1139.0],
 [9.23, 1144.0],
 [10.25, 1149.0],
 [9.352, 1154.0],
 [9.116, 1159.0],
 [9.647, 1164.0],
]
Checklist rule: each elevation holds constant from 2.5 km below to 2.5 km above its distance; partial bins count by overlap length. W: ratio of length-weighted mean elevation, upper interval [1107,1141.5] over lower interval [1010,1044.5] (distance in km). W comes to 0.8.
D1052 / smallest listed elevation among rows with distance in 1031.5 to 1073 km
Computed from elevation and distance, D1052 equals 11.09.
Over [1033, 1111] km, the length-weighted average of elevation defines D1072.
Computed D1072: 11.4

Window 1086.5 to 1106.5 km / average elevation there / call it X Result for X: 10.6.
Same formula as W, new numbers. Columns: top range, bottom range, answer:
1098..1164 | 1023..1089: 0.84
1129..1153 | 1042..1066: 0.80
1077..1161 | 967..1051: 0.87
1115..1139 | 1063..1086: 0.87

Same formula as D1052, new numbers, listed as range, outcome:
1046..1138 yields 9.437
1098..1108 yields 10.42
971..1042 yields 10.86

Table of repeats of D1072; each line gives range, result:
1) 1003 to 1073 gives 11.8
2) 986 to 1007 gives 11.3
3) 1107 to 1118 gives 10.6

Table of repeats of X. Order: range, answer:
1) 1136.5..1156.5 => 9.58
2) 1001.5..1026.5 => 11.5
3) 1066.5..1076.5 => 11.1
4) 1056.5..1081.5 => 11.5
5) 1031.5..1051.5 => 12.1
